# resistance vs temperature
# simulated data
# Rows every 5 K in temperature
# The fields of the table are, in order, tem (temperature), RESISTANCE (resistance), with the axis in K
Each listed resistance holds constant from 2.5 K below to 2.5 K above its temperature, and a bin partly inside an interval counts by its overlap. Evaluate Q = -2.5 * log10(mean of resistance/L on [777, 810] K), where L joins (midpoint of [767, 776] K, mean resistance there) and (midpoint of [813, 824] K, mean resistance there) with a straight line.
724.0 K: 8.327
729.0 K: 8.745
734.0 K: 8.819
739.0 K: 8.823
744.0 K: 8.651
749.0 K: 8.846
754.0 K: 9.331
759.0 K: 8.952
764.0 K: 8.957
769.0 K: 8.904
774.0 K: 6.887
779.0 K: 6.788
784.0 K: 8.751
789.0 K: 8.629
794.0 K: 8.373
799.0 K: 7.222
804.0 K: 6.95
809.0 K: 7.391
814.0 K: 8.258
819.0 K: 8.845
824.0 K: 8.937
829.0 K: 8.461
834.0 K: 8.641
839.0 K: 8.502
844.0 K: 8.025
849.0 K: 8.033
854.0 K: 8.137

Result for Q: 0.07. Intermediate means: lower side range 7.9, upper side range 8.68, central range 7.76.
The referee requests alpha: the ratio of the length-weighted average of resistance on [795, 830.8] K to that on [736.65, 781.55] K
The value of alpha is 0.95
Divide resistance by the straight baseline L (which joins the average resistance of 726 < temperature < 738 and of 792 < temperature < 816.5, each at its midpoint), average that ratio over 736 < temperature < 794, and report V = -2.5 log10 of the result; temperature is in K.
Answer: -0.03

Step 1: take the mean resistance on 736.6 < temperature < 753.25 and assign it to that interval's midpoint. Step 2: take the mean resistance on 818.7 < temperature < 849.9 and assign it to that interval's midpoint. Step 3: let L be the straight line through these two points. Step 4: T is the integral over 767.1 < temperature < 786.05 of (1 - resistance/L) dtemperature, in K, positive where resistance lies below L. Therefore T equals 2.0 K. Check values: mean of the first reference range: 8.83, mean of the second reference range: 8.49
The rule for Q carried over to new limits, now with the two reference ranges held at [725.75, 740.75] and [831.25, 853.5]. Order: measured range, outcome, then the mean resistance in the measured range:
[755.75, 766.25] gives -0.04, 8.98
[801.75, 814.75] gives 0.14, 7.45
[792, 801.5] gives 0.10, 7.77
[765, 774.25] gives 0.04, 8.31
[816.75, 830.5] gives -0.05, 8.77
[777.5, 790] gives 0.06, 8.09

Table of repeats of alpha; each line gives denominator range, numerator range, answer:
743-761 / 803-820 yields 0.88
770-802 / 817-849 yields 1.09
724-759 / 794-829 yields 0.91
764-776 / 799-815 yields 0.91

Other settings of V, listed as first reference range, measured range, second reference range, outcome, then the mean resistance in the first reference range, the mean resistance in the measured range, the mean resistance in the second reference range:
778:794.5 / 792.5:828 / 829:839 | 0.052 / 8.23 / 8.01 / 8.56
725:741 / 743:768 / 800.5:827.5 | -0.050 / 8.75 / 8.96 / 8.06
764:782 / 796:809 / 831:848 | 0.119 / 7.76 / 7.19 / 8.36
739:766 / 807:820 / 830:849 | 0.053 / 8.94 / 8.12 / 8.35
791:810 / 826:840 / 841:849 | -0.084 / 7.52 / 8.55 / 8.06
